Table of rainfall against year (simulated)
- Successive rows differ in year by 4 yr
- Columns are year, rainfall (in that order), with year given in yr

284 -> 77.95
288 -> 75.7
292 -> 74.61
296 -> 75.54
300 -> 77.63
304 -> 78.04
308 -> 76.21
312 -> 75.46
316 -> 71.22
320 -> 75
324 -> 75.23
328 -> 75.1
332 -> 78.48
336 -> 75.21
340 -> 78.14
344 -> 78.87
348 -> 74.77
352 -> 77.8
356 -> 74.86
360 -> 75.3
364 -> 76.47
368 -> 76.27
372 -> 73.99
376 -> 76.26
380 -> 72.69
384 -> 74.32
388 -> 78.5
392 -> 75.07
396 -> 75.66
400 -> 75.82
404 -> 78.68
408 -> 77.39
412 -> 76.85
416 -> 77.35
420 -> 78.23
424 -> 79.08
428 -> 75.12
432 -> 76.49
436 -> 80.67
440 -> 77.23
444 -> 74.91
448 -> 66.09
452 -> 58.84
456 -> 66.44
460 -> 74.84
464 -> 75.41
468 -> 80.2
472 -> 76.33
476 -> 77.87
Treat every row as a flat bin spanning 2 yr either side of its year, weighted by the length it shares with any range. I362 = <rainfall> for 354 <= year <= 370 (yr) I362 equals 75.7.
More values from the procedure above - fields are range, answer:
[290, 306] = 76.5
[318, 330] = 75.1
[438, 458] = 68.7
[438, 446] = 76.1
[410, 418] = 77.1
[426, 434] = 75.8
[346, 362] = 75.7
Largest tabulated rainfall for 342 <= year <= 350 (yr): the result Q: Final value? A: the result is 78.87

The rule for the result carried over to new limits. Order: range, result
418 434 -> 79.08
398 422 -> 78.68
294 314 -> 78.04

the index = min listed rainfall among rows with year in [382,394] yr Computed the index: 74.32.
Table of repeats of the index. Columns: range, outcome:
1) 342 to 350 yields 74.77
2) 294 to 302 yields 75.54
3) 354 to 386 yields 72.69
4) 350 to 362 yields 74.86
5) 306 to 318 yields 71.22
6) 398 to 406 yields 75.82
